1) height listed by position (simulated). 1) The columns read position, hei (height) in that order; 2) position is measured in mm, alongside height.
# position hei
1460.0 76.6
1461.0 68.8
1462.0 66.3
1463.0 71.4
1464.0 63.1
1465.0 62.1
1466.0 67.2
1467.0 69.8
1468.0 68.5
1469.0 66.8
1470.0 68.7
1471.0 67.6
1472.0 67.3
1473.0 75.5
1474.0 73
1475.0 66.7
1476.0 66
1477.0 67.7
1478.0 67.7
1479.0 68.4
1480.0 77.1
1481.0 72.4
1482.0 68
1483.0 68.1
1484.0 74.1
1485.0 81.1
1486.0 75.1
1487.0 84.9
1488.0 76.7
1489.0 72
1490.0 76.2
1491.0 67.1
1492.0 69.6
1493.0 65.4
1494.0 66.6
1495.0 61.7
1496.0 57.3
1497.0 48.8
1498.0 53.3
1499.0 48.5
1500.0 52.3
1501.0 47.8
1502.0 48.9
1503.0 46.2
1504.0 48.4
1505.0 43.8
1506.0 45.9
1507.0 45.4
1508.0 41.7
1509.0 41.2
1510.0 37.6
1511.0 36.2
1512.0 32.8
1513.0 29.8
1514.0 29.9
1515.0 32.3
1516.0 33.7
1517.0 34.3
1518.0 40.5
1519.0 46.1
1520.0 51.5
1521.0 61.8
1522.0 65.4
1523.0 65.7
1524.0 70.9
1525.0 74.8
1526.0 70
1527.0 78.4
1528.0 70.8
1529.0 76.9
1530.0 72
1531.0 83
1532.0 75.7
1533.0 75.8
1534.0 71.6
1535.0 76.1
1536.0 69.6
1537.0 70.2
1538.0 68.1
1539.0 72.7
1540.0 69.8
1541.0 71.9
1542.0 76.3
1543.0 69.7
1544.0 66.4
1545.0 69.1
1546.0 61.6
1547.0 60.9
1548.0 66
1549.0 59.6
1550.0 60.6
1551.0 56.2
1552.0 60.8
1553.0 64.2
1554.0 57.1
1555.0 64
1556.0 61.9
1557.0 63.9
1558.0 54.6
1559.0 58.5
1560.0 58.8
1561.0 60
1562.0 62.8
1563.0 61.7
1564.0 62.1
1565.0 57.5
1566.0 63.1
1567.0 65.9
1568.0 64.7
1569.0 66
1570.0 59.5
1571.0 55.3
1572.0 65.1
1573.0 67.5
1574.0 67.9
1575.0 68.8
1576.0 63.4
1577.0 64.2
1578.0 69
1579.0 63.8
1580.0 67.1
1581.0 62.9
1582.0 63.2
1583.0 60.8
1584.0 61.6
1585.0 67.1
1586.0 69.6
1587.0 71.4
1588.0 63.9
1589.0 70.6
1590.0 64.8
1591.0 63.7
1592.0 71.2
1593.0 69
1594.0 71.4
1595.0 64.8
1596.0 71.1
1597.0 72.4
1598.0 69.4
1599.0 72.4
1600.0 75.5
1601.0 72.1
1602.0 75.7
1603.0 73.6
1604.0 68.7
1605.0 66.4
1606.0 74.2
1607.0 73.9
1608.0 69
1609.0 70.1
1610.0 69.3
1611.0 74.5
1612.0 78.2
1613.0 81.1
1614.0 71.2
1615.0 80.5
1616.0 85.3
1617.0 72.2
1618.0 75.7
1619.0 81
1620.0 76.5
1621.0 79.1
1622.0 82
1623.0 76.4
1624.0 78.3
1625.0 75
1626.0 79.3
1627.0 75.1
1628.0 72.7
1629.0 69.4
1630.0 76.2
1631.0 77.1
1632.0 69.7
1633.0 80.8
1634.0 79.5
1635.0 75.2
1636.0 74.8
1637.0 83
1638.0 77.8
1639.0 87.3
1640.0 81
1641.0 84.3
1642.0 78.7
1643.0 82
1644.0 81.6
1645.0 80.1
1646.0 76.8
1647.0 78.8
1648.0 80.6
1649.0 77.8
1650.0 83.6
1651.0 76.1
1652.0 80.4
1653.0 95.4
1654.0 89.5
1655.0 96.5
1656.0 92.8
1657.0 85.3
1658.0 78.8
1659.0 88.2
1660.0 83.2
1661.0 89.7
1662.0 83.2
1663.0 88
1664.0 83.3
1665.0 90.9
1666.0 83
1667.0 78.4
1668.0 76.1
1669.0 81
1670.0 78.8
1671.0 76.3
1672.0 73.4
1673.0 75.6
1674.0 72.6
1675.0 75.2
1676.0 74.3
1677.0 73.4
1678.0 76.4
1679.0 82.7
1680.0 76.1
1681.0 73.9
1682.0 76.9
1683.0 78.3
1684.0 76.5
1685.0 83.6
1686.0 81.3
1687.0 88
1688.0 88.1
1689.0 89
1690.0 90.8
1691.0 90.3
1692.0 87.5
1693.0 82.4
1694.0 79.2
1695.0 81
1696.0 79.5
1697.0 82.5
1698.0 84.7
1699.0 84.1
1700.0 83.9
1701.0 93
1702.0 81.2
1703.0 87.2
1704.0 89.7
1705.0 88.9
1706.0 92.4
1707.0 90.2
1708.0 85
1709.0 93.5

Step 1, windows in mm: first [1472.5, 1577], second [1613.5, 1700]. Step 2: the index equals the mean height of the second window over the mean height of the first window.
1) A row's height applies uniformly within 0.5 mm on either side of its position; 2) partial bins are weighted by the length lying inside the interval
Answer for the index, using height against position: 1.30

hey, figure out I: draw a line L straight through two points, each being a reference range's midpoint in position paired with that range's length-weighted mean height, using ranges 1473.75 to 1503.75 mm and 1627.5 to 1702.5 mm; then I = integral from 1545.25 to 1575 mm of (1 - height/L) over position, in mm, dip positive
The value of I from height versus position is 4.2 mm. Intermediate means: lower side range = 65.4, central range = 61.8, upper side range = 81.3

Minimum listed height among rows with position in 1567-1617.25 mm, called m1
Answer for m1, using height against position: 55.3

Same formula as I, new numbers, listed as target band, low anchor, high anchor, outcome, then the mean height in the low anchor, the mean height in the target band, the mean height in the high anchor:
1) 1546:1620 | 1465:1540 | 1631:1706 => 4.8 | 61.7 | 67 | 82.1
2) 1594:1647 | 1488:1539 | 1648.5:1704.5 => -1.4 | 57.3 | 75.9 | 82.7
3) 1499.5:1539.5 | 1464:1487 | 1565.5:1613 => 7.7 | 70.1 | 55.9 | 68.1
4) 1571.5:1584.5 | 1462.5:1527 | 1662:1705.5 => 0.8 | 59.5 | 65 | 81.8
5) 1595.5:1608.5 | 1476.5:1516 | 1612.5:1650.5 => 0.3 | 56.8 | 71.9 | 78.4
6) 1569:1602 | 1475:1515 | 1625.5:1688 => 1.6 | 57.8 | 67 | 80.3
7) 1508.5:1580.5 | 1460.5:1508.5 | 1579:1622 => 6.9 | 64.1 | 61.4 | 71.3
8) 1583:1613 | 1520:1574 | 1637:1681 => 1.2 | 66.2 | 70.2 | 81.4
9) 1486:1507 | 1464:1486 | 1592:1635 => 3.4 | 69.7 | 59.1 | 74.4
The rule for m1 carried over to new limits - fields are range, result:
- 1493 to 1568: 29.8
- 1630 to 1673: 69.7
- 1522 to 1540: 65.4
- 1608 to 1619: 69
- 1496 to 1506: 43.8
